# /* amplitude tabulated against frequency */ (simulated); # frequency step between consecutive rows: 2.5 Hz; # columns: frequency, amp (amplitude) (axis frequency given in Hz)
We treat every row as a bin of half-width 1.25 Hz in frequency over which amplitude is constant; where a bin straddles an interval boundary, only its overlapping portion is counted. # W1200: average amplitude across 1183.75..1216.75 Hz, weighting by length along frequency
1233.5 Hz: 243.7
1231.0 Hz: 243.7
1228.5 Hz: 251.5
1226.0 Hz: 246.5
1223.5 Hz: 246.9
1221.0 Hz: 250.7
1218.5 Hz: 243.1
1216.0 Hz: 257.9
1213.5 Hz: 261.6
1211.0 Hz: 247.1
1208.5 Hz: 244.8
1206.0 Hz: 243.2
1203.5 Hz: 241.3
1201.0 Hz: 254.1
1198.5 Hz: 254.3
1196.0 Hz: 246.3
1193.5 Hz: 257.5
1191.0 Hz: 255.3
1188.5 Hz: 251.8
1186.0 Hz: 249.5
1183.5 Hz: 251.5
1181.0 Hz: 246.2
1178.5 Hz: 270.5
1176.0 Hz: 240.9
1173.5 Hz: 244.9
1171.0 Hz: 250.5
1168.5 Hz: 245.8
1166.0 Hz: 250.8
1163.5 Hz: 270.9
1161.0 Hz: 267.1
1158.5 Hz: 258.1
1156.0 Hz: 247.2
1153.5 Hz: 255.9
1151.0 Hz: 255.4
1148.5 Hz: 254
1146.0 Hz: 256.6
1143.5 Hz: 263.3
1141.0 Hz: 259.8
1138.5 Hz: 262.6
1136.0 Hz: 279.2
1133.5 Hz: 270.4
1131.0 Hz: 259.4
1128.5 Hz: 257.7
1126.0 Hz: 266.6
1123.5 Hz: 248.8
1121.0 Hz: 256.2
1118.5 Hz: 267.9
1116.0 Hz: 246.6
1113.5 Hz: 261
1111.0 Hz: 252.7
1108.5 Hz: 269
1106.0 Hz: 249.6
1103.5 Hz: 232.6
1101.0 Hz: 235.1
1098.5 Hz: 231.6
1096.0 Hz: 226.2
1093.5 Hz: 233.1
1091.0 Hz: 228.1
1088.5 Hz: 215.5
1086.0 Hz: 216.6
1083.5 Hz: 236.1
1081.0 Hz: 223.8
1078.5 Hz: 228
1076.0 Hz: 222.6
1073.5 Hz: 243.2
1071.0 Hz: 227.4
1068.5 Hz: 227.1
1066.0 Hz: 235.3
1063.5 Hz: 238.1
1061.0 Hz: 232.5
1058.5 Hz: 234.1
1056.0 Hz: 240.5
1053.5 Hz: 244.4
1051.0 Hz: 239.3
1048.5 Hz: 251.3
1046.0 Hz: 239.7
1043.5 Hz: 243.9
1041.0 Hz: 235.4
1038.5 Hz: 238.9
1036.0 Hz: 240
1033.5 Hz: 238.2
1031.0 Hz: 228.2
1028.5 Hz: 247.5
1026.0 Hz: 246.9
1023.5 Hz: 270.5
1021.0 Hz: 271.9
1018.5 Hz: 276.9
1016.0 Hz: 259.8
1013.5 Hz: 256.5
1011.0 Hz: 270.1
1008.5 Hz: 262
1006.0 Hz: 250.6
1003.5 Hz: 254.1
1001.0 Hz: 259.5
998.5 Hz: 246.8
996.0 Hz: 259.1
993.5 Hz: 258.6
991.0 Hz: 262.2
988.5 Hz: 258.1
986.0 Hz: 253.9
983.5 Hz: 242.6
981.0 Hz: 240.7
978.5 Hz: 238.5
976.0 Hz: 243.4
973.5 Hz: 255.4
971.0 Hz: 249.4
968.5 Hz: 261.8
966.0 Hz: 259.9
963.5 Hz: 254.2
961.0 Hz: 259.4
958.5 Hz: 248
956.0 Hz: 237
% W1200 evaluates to 251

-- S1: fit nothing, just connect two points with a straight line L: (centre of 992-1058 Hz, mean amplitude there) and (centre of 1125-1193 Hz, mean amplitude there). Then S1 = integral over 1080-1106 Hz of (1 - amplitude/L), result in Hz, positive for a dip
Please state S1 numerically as 2.57 Hz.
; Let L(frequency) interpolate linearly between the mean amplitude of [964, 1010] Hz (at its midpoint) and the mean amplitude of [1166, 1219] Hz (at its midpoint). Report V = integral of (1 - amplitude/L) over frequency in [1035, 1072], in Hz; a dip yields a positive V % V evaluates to 2.12 Hz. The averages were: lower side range 253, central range 238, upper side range 250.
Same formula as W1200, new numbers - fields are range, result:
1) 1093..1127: 249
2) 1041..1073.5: 238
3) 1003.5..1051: 251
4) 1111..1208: 256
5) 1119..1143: 263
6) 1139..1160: 257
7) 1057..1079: 232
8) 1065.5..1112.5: 233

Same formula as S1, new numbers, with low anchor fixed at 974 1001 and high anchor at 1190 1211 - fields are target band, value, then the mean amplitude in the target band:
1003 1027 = -1.11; 262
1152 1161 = -0.21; 256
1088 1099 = 1.00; 227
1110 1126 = -0.41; 256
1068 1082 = 1.20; 229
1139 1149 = -0.37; 259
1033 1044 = 0.51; 239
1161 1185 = -0.35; 253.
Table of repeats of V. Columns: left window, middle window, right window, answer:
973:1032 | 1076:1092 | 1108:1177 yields 2.0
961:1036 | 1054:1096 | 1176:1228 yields 3.8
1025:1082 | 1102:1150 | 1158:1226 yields -2.7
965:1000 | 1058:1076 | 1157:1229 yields 1.3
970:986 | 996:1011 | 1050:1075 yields -0.8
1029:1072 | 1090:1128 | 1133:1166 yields 0.6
